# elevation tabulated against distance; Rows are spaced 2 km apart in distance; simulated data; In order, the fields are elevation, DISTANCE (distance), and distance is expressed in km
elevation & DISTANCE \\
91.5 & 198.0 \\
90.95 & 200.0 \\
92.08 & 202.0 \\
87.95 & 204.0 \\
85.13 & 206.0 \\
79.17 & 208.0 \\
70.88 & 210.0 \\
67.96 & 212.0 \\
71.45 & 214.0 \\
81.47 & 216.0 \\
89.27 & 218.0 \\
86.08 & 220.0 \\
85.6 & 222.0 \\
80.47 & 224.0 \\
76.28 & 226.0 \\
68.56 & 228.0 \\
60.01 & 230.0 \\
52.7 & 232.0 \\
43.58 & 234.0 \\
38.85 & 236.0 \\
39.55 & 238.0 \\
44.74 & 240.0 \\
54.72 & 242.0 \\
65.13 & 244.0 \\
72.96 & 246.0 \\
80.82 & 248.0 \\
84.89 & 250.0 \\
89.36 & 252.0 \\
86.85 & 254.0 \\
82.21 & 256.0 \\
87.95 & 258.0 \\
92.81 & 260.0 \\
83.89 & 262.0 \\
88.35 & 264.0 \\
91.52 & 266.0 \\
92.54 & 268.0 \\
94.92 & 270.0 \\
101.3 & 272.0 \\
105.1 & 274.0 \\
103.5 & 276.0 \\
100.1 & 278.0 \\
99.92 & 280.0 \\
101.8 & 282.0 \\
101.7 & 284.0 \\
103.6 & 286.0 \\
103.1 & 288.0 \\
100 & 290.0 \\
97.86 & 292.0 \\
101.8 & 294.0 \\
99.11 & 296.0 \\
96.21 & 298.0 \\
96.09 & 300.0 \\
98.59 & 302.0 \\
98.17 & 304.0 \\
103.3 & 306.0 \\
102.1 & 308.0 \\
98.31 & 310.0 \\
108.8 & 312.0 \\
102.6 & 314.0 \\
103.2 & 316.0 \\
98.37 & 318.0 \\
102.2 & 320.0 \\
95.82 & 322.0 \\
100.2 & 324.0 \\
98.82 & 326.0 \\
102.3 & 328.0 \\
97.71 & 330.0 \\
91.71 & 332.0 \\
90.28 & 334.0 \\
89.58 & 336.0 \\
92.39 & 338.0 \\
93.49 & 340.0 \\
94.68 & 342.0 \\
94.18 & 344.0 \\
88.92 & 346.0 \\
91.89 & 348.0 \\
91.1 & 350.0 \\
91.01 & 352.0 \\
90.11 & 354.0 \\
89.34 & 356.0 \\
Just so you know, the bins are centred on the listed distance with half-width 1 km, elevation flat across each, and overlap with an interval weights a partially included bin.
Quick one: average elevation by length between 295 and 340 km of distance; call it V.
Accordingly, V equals 98.3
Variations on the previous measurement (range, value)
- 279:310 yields 100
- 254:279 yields 93.4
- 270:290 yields 102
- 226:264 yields 69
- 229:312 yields 86.6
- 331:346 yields 92.1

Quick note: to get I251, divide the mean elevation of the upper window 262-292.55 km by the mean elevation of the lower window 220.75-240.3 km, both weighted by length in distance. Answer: 1.65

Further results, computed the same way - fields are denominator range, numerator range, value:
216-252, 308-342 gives 1.46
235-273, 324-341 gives 1.22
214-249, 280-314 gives 1.52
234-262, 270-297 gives 1.44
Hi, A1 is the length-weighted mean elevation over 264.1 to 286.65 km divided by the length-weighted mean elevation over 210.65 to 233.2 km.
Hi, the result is 1.3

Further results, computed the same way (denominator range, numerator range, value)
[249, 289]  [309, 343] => 1.03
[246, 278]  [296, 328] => 1.10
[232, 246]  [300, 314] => 2.03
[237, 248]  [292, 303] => 1.70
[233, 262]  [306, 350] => 1.40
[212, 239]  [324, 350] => 1.40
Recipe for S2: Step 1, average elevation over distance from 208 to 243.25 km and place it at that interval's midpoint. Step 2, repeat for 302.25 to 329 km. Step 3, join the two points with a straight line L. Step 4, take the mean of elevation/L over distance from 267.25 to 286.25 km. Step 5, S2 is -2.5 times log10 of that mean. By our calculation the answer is -0.17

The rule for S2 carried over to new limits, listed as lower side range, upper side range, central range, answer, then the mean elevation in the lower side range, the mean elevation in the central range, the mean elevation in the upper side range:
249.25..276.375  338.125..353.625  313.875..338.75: -0.060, 91.6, 97.2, 92.1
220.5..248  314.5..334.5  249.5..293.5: -0.237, 61.5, 95.3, 98.4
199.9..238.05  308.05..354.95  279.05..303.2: -0.142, 72.8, 100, 96.1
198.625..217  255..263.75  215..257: 0.204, 81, 69.7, 86.9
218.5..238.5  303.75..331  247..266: -0.143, 64.4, 86.6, 101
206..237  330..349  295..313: -0.168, 70.6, 100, 92.2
